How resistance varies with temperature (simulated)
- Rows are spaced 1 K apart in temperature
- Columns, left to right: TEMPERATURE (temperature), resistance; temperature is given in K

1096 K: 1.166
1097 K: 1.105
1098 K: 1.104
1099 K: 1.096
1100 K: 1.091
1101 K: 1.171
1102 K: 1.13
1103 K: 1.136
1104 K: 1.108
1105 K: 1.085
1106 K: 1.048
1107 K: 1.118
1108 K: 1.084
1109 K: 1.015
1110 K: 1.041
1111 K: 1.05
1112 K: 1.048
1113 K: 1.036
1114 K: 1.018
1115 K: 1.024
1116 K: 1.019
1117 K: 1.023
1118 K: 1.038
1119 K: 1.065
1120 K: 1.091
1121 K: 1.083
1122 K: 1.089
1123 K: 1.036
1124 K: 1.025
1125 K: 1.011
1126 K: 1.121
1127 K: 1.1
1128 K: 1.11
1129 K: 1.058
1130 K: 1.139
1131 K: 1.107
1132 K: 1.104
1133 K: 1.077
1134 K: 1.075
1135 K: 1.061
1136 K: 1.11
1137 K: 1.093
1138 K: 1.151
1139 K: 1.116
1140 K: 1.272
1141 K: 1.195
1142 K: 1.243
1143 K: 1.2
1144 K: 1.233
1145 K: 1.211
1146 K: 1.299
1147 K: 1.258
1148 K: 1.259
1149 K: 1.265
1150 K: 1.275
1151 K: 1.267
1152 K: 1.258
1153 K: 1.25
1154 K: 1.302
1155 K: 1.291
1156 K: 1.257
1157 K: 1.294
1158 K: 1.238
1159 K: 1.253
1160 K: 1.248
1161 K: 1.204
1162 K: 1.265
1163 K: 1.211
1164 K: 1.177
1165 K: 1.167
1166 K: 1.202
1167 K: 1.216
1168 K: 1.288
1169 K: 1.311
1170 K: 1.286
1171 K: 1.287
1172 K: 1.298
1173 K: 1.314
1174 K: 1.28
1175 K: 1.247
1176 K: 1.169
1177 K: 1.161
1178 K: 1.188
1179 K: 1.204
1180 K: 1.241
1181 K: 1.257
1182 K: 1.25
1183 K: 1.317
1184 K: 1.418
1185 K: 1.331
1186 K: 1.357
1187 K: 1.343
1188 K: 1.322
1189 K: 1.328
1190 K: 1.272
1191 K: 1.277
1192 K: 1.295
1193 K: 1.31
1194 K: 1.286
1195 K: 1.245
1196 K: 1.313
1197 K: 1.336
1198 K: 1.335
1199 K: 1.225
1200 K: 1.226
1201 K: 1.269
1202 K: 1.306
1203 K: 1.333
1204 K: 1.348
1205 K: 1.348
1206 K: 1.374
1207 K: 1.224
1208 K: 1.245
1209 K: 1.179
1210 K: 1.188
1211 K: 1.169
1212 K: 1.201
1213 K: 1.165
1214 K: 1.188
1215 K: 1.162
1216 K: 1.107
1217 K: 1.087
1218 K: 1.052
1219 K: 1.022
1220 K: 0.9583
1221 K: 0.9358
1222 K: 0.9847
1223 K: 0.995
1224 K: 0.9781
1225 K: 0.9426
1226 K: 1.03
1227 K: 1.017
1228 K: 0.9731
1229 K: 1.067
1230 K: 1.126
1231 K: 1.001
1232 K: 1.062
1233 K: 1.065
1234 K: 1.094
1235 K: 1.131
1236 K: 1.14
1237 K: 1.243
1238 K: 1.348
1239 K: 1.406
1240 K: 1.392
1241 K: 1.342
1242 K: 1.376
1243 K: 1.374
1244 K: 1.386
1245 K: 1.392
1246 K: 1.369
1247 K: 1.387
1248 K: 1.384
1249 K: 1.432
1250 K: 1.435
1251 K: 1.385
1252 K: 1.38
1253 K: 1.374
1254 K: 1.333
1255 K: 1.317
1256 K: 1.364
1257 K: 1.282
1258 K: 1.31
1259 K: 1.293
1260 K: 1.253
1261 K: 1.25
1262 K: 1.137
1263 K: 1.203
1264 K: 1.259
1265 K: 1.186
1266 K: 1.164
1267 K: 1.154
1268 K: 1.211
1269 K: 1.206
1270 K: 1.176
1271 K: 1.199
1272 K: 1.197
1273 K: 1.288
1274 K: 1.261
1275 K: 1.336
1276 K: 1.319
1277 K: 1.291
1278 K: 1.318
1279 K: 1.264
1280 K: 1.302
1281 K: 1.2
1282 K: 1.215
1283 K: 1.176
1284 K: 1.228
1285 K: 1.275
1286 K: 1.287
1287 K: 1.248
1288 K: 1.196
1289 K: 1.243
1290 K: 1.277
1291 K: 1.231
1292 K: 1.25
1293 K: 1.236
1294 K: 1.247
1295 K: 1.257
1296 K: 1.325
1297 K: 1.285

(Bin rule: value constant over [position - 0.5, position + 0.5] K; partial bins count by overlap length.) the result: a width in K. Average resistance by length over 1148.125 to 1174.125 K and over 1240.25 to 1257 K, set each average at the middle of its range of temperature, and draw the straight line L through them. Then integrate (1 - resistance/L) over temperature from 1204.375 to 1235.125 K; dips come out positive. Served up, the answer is 5.4 K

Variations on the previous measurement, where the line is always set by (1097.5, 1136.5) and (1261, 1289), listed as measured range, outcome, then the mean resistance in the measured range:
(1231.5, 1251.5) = -1.8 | 1.31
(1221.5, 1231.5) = 1.5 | 1.01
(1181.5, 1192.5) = -1.7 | 1.32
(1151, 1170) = -2.2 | 1.25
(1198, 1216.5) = -1.2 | 1.24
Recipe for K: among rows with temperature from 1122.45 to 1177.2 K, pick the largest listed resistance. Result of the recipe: 1.314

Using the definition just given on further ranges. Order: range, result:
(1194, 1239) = 1.406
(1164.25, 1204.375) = 1.418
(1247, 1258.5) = 1.435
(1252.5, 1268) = 1.374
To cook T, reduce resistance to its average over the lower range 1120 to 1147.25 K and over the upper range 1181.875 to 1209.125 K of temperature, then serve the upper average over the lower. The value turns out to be 1.2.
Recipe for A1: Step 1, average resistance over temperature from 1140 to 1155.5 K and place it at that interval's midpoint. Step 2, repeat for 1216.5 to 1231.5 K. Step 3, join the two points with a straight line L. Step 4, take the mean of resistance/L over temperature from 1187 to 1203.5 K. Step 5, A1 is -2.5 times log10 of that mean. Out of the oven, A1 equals -0.17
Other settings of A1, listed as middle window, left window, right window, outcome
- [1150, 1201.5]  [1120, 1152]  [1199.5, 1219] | -0.07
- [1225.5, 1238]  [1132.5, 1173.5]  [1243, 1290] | 0.16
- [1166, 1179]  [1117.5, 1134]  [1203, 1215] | -0.07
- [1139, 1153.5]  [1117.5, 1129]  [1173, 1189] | -0.08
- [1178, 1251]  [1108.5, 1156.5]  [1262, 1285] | -0.03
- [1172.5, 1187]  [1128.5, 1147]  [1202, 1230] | -0.12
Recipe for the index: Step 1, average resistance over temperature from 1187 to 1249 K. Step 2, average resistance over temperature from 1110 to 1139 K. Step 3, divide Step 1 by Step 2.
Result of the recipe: 1.1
